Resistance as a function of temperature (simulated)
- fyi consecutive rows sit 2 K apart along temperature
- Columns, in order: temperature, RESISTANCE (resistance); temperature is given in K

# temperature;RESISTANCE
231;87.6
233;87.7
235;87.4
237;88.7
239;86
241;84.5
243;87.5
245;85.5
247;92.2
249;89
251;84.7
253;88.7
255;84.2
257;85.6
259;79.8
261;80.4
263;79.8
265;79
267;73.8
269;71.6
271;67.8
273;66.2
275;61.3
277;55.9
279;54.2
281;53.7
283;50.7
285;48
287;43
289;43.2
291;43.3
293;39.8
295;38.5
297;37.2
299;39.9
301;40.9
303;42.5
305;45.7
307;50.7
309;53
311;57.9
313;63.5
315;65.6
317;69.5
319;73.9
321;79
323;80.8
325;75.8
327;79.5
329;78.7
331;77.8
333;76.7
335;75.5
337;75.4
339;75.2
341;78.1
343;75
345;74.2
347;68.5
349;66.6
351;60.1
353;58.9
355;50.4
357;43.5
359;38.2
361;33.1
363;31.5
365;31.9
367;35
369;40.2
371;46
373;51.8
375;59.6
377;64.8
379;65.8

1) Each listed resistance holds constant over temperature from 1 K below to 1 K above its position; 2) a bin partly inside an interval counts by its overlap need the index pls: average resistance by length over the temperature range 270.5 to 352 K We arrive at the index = 61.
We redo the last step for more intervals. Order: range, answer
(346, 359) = 56.5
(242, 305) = 63.8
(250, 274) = 78.5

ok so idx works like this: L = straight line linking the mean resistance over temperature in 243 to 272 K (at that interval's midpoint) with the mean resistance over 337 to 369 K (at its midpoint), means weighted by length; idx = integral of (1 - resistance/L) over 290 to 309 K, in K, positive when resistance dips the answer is 7.4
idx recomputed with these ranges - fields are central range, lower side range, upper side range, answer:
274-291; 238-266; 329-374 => 5.74 K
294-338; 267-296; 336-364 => -4.74 K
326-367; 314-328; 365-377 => -0.05 K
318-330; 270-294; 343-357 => -3.96 K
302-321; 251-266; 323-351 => 4.46 K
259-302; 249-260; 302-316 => 9.16 K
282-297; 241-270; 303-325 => 5.94 K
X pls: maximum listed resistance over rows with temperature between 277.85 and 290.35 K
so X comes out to 54.2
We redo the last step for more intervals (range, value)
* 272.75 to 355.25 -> 80.8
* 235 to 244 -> 88.7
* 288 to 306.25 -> 45.7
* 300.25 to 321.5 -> 79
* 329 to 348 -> 78.7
